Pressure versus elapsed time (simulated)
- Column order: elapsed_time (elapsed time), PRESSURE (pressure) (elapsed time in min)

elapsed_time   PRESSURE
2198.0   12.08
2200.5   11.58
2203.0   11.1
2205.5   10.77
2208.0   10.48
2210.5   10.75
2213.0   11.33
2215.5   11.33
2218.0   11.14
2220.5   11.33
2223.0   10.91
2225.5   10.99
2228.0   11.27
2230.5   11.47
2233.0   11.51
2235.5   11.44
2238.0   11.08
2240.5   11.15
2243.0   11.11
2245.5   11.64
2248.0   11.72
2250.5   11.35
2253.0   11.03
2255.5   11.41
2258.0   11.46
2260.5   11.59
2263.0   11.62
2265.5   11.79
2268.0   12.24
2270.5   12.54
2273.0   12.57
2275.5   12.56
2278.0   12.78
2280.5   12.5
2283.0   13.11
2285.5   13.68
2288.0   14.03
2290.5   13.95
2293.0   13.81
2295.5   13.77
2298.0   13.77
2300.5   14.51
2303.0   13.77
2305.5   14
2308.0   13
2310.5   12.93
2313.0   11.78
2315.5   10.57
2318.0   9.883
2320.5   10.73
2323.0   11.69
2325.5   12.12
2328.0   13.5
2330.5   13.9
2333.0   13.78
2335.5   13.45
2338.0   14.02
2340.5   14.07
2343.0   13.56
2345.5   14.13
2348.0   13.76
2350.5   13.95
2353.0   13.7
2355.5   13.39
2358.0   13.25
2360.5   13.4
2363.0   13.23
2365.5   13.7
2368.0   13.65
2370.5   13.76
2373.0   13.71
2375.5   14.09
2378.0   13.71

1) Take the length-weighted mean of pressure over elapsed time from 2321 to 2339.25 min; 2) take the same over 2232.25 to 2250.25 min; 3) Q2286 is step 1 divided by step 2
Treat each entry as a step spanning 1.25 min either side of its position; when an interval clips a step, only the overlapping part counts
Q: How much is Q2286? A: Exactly 1.15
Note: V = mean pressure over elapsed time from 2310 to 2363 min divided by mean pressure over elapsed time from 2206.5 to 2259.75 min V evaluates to 1.15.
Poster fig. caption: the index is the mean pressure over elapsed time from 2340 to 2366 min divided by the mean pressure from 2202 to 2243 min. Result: 1.23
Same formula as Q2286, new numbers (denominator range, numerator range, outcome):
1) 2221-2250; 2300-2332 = 1.10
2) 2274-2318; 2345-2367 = 1.04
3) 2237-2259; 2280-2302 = 1.21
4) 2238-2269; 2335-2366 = 1.19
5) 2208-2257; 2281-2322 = 1.15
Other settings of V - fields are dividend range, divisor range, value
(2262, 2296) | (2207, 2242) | 1.16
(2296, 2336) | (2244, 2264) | 1.11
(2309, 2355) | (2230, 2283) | 1.09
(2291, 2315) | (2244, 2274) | 1.14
